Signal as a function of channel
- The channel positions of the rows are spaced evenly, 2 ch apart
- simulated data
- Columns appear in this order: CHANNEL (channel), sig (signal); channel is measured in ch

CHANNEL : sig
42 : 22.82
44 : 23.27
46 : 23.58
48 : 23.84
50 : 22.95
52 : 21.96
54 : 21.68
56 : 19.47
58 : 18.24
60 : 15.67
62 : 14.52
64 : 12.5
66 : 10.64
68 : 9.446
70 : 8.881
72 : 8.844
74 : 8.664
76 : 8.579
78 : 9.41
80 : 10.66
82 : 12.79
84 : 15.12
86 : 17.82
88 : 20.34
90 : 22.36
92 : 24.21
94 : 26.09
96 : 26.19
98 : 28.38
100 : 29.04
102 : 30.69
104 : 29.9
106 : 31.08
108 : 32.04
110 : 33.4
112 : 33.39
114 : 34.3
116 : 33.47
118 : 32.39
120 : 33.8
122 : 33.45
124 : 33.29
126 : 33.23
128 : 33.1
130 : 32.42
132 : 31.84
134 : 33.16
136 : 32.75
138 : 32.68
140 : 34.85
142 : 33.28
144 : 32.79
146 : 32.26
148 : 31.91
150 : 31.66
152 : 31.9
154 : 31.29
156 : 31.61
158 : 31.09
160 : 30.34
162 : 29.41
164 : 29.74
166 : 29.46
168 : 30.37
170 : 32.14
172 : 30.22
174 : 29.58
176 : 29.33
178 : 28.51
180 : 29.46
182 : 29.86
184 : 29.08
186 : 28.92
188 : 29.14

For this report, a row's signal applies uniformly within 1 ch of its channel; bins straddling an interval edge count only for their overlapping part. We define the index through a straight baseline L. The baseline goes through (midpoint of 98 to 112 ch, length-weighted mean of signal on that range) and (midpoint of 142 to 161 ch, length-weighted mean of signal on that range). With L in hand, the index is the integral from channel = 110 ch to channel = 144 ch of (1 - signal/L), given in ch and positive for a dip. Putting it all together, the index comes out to -2.0 ch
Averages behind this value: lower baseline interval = 31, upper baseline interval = 31.7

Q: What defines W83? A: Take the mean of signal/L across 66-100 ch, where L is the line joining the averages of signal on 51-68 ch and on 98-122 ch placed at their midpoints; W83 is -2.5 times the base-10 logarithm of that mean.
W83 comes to 0.45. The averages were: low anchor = 16.4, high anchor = 32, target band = 16.3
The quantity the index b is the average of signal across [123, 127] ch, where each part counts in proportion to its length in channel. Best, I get 33.3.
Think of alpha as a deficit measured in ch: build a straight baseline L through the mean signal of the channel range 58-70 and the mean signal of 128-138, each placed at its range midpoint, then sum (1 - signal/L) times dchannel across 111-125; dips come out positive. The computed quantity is -2.58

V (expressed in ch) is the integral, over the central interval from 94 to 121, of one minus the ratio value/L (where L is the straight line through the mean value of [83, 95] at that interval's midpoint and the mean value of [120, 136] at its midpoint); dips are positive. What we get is -4.6 ch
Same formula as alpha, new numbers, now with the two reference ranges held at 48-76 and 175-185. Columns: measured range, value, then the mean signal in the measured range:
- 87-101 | -4.7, 25.2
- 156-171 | -1.8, 30.4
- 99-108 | -4.7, 30.4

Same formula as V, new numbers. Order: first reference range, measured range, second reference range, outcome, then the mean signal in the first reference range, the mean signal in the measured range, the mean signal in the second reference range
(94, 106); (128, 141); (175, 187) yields -1.8 ch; 28.8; 33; 29.2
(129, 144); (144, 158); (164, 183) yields 0.0 ch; 33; 31.8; 29.9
